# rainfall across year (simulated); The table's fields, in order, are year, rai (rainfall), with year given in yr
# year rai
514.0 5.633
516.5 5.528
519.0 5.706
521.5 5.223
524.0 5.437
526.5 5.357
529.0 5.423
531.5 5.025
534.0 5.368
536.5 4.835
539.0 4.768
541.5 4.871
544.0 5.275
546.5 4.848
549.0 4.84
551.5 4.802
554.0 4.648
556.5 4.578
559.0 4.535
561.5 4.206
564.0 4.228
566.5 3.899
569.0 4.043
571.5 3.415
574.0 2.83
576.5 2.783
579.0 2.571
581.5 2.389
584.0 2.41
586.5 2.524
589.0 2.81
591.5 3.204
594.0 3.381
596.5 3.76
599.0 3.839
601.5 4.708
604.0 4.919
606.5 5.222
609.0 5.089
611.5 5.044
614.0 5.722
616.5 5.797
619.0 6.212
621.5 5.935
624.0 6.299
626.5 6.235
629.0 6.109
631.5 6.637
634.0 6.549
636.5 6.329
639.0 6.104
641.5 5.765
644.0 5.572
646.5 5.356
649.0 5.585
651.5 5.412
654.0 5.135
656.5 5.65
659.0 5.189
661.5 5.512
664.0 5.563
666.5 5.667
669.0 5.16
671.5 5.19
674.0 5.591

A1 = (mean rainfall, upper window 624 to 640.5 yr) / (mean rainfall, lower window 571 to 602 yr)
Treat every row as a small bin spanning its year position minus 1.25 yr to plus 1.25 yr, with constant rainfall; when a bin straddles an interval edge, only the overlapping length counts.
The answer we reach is 2.05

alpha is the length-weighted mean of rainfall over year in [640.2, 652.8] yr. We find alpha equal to 5.54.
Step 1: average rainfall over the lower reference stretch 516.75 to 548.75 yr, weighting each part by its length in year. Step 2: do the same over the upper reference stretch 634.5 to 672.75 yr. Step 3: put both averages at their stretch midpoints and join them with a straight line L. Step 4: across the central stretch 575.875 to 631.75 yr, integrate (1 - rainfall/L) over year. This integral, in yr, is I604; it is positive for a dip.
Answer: 9.65 yr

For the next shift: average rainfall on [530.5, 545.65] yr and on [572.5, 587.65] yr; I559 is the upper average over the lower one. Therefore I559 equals 0.52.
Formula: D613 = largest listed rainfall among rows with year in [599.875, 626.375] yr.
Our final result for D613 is 6.299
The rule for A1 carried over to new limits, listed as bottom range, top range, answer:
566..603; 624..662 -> 1.80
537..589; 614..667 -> 1.49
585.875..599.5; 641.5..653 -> 1.69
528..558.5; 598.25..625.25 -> 1.09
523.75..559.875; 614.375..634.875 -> 1.25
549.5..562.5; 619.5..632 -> 1.36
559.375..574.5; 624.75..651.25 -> 1.56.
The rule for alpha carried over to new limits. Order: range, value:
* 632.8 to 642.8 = 6.18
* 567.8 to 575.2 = 3.43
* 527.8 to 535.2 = 5.27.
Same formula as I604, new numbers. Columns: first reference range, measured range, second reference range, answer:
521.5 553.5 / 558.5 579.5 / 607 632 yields 6.8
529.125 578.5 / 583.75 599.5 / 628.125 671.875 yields 5.7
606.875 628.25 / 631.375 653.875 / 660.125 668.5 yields -0.8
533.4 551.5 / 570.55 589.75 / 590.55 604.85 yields 7.1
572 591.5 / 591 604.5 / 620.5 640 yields -0.2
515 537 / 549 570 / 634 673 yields 3.9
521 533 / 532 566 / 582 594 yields -2.8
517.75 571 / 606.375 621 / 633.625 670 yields -0.6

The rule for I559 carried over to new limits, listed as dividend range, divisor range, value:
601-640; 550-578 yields 1.46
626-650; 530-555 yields 1.22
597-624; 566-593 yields 1.77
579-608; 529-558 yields 0.72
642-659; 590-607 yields 1.33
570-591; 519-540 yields 0.53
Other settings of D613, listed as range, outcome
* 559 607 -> 5.222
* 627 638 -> 6.637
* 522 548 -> 5.437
